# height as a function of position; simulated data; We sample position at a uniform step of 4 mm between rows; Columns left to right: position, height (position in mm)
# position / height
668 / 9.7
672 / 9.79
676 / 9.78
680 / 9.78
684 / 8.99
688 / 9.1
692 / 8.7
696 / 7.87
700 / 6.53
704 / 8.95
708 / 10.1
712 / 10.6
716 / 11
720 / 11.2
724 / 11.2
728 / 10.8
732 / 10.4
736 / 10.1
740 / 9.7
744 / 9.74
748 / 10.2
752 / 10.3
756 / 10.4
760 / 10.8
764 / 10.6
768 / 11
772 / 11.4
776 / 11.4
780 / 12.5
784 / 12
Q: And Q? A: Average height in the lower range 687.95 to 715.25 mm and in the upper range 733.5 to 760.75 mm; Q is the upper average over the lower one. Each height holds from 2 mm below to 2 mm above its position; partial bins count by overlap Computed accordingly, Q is 1.14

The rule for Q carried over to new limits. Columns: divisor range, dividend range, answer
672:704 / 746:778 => 1.23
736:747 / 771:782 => 1.20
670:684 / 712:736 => 1.12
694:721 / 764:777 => 1.19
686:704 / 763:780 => 1.39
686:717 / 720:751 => 1.15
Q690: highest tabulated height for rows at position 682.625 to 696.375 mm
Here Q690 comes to 9.1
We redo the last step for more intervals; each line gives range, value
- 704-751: 11.2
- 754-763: 10.8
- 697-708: 10.1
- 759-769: 11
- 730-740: 10.4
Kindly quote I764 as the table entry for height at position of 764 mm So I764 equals 10.6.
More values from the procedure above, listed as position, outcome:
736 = 10.1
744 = 9.74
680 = 9.78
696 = 7.87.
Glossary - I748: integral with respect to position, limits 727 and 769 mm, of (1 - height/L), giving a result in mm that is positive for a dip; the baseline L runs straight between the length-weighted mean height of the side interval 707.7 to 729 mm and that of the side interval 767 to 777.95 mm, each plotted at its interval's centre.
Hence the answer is 2.9 mm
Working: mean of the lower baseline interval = 10.9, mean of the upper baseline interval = 11.3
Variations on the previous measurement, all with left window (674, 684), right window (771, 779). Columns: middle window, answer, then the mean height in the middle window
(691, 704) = 2.83 mm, 7.82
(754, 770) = 0.82 mm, 10.7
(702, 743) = 0.38 mm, 10.4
